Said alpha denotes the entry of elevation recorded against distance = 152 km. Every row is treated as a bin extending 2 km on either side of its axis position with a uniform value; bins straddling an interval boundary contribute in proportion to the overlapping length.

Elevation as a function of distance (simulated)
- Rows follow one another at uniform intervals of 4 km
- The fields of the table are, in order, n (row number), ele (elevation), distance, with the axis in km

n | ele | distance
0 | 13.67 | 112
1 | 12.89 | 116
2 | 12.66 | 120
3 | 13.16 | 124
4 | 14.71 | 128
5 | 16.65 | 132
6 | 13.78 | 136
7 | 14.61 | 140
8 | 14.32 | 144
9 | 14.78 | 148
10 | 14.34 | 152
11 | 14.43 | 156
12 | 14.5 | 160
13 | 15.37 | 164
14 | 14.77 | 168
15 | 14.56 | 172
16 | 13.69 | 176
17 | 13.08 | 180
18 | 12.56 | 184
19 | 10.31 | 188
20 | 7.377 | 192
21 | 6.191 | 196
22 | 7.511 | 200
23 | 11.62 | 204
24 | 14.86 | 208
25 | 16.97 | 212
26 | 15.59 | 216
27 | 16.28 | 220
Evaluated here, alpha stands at 14.34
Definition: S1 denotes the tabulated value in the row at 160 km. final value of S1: 14.5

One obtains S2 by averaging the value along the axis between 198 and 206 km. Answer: 9.57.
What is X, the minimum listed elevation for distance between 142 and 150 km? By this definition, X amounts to 14.32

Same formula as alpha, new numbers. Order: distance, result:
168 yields 14.77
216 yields 15.59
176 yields 13.69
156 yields 14.43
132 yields 16.65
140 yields 14.61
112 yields 13.67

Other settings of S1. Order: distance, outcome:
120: 12.66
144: 14.32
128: 14.71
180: 13.08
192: 7.377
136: 13.78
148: 14.78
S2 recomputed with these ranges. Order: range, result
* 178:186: 12.8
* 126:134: 15.7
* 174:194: 11.4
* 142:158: 14.5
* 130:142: 15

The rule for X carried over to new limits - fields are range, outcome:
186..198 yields 6.191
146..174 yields 14.34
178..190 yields 10.31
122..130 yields 13.16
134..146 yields 13.78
